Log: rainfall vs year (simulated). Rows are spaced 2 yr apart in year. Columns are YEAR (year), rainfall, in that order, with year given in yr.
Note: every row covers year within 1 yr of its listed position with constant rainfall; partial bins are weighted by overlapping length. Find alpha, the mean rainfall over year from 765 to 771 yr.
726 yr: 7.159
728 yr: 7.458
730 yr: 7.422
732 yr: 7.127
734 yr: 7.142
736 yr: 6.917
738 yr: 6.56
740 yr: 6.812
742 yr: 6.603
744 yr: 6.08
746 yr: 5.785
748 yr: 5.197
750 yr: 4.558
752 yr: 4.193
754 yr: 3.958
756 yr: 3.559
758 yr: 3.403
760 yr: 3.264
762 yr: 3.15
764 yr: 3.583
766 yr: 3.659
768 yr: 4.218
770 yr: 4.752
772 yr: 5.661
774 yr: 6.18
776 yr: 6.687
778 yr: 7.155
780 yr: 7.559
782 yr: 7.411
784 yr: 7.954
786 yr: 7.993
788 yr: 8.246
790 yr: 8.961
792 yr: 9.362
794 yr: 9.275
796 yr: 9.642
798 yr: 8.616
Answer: 4.21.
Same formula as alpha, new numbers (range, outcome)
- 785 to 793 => 8.64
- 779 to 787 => 7.73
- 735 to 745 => 6.59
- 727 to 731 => 7.44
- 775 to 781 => 7.13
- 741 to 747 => 6.16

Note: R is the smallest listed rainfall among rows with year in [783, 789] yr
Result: 7.954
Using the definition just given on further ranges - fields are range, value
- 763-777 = 3.583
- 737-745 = 6.08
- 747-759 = 3.403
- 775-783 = 6.687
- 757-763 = 3.15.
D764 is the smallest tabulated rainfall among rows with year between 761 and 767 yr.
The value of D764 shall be 3.15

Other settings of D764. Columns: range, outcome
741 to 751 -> 4.558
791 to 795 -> 9.275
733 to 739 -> 6.56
